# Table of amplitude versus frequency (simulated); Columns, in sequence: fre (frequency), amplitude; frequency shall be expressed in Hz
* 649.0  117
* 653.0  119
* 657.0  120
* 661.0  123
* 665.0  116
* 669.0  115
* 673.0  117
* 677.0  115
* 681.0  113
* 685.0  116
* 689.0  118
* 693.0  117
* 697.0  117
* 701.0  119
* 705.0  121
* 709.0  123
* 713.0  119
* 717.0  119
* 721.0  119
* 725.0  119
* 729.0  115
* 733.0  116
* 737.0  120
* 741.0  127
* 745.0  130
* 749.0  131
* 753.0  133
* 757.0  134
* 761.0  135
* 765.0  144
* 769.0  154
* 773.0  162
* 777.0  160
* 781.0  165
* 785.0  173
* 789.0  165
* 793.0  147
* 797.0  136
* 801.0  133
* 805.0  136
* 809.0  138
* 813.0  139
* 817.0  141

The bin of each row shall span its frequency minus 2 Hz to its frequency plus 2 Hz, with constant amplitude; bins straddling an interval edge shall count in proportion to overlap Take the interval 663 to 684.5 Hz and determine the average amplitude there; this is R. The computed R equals 115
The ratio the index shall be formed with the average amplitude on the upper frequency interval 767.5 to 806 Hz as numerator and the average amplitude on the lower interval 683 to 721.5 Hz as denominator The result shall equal 1.3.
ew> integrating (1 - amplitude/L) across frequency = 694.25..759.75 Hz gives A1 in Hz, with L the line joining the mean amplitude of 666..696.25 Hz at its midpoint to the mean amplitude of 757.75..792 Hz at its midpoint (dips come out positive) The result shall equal 6.14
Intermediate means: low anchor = 116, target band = 123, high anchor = 156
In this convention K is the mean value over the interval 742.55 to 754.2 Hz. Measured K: 131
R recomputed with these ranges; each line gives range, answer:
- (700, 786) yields 133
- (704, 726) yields 120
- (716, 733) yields 118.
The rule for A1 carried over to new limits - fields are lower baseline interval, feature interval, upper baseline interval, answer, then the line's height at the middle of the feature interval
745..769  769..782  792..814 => -2.3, 137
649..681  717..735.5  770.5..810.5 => 2.3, 134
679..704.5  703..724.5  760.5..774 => 1.1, 126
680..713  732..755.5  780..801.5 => 1.6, 136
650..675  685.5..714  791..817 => 1.1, 124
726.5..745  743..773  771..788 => 0.9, 143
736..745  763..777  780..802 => -1.2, 142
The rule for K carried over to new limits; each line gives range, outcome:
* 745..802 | 148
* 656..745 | 119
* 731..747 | 123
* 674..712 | 118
